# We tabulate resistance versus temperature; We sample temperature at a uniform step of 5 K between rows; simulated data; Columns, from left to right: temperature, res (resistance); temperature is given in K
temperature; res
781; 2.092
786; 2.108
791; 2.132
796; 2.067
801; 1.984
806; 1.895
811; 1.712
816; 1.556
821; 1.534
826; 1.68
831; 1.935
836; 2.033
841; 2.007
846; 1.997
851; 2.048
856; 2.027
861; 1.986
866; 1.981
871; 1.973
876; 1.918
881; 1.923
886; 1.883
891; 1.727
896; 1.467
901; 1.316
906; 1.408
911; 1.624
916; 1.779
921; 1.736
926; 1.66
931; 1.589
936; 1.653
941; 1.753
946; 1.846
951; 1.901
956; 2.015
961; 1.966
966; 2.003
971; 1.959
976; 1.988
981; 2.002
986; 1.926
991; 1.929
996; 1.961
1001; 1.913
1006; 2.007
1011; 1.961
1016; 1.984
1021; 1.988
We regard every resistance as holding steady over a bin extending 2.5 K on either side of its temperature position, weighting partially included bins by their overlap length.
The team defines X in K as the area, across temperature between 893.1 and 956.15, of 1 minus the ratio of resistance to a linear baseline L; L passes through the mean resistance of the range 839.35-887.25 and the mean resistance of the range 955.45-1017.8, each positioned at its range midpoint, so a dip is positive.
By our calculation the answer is 10.0 K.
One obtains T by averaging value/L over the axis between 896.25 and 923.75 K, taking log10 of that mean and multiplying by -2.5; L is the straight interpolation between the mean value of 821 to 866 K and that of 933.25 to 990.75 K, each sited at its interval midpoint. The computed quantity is 0.22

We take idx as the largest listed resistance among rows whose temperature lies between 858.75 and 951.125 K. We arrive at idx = 1.986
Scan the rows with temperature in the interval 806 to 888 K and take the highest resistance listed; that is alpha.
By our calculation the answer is 2.048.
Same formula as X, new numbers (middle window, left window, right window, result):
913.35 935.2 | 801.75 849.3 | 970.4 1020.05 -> 2.5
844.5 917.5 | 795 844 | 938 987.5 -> 2.9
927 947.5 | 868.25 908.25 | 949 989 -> 1.8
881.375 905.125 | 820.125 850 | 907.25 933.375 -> 1.7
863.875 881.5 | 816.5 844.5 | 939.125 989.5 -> -0.9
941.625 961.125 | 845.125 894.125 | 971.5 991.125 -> 0.5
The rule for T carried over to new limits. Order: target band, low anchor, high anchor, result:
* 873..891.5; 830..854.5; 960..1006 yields 0.06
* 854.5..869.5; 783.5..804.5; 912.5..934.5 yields -0.07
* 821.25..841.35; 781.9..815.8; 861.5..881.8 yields 0.05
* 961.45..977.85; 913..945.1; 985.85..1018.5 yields -0.08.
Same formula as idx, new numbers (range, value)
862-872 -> 1.981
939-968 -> 2.015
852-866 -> 2.027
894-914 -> 1.624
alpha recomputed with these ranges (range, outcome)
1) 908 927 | 1.779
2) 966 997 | 2.003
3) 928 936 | 1.653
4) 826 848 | 2.033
